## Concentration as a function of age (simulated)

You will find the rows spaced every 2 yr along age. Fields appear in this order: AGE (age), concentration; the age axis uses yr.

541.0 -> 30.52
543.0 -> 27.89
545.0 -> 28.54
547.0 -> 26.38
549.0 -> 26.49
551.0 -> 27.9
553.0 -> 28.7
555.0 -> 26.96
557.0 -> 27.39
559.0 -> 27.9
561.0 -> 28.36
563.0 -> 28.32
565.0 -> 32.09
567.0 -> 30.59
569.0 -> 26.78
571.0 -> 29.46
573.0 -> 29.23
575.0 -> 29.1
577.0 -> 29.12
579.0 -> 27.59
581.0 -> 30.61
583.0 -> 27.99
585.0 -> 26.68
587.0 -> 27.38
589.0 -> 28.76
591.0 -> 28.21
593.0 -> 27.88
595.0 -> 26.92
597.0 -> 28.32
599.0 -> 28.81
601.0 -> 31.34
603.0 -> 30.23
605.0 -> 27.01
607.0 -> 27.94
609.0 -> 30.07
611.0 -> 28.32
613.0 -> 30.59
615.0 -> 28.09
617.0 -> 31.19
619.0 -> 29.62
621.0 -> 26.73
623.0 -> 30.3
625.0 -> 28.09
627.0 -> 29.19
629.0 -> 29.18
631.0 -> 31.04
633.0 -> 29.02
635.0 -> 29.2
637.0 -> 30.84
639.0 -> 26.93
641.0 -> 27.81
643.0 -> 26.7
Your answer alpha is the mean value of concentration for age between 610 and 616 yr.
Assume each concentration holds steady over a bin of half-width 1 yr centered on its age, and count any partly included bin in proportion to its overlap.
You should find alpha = 29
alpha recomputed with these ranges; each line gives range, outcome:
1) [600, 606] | 29.5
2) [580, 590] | 28.3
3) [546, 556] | 27.3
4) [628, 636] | 29.6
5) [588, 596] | 27.9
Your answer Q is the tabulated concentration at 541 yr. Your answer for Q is 30.52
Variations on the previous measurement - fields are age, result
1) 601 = 31.34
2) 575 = 29.1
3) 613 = 30.59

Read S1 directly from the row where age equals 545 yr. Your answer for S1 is 28.54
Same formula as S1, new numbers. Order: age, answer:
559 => 27.9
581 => 30.61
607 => 27.94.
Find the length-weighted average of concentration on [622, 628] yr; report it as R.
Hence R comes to 29.2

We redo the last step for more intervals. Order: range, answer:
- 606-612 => 28.8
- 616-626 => 29.2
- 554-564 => 27.8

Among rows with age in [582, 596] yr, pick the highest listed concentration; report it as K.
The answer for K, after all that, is 28.76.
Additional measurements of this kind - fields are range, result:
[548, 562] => 28.7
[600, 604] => 31.34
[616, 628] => 31.19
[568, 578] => 29.46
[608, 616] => 30.59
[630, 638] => 31.04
